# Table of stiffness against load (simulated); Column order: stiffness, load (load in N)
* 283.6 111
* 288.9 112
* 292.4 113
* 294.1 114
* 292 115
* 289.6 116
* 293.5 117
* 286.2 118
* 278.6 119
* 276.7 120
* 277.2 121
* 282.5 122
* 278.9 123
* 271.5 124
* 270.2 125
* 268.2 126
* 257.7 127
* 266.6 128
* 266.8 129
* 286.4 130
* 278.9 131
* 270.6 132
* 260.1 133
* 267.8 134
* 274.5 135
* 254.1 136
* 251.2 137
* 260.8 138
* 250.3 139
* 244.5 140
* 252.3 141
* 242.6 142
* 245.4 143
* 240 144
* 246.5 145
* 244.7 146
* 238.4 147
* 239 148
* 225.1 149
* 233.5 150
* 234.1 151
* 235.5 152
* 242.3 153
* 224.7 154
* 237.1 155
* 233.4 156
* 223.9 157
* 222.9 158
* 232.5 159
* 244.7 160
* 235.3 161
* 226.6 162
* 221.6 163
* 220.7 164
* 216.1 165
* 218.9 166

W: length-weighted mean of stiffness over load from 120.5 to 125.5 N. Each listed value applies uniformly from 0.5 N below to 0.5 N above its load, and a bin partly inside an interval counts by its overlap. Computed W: 276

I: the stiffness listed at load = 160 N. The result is 244.7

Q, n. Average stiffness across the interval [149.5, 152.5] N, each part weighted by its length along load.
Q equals 234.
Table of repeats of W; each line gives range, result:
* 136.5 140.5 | 252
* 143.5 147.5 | 242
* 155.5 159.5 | 228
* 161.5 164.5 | 223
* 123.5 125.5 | 271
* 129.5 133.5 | 274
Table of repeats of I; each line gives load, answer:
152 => 235.5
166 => 218.9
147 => 238.4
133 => 260.1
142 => 242.6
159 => 232.5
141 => 252.3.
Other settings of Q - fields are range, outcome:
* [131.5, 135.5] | 268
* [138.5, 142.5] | 247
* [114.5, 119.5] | 288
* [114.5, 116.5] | 291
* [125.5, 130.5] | 269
